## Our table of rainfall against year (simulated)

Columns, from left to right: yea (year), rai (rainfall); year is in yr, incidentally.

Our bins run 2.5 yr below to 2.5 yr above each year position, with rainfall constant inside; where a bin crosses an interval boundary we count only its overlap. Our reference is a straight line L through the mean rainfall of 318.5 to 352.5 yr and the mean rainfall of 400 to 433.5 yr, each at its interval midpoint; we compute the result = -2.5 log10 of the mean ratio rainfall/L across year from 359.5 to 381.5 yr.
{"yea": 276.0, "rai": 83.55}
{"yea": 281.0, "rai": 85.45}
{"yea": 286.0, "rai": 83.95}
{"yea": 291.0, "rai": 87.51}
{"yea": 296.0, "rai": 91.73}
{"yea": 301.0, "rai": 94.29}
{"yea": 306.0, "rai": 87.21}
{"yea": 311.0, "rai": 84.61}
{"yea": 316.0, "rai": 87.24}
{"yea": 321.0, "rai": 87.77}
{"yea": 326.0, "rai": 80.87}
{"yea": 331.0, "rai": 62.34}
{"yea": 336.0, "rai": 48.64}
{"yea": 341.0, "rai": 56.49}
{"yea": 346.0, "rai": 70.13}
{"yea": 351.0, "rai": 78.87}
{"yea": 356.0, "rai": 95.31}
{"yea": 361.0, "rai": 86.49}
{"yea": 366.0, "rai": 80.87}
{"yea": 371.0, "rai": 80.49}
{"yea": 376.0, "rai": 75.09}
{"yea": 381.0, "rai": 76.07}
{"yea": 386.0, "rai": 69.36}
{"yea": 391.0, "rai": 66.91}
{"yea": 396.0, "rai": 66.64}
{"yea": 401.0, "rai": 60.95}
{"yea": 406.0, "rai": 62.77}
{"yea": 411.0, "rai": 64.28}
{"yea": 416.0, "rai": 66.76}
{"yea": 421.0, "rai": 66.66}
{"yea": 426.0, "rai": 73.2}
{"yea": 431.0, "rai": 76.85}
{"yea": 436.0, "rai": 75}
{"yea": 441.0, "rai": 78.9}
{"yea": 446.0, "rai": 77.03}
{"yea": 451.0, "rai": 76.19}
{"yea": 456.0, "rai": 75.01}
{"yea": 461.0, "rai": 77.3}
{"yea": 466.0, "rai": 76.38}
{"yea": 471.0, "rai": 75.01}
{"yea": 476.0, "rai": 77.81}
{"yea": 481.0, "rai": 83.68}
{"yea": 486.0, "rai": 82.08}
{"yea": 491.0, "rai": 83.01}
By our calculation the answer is -0.167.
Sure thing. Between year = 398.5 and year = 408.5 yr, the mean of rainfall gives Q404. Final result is 61.9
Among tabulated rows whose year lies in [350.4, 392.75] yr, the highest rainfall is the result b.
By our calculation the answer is 95.31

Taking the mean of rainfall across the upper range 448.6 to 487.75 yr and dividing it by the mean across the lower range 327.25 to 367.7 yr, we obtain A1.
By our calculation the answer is 1.1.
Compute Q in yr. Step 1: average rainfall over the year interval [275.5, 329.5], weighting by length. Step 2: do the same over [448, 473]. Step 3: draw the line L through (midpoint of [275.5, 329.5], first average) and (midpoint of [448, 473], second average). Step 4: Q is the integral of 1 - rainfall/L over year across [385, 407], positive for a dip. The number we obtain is 4.1 yr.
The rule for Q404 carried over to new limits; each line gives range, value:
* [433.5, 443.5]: 77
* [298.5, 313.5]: 88.7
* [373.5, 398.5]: 70.8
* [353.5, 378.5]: 83.7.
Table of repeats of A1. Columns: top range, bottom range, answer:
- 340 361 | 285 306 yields 0.87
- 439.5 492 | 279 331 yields 0.91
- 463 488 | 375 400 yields 1.13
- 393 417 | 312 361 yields 0.85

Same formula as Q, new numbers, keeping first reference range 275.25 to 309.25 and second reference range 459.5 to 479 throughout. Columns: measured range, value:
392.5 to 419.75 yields 5.5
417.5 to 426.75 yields 1.2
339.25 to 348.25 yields 2.2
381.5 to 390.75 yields 1.3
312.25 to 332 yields 1.1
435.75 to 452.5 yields 0.3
